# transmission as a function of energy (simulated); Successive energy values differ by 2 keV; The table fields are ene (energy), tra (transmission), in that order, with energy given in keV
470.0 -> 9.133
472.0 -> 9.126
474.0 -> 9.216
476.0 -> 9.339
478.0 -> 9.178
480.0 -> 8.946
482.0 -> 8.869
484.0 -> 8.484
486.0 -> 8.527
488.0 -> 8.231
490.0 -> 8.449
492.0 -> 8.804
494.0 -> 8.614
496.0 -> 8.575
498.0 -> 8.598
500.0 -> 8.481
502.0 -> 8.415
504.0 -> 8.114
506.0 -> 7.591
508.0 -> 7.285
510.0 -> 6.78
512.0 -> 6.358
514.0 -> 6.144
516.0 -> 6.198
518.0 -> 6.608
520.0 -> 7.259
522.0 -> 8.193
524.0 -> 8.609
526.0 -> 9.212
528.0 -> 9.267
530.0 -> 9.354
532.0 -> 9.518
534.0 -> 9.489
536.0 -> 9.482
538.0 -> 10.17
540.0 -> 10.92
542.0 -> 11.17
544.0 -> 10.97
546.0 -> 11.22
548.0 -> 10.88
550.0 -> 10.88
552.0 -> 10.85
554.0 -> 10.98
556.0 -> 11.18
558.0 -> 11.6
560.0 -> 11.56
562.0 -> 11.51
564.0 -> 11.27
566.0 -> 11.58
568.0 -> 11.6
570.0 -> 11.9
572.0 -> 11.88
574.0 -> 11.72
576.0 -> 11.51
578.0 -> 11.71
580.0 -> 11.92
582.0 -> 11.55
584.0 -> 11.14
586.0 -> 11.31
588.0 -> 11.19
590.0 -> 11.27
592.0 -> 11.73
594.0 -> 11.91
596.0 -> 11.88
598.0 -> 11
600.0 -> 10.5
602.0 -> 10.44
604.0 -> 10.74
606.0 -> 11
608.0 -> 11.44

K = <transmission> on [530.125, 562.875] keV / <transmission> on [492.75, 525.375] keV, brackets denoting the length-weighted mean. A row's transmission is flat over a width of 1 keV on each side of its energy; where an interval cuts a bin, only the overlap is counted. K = 1.40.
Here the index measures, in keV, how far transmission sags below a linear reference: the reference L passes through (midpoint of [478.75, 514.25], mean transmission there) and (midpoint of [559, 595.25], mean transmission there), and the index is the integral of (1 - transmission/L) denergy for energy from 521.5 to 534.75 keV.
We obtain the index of 0.5 keV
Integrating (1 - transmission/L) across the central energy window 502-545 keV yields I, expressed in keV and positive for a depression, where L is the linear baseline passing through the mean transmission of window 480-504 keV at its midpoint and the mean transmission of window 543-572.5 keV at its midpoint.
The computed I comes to 6.1 keV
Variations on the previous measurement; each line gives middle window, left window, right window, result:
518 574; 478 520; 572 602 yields -3.3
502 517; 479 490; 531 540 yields 3.5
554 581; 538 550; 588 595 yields -0.8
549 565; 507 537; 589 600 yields -2.6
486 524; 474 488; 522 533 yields 5.2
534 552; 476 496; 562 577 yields 0.1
